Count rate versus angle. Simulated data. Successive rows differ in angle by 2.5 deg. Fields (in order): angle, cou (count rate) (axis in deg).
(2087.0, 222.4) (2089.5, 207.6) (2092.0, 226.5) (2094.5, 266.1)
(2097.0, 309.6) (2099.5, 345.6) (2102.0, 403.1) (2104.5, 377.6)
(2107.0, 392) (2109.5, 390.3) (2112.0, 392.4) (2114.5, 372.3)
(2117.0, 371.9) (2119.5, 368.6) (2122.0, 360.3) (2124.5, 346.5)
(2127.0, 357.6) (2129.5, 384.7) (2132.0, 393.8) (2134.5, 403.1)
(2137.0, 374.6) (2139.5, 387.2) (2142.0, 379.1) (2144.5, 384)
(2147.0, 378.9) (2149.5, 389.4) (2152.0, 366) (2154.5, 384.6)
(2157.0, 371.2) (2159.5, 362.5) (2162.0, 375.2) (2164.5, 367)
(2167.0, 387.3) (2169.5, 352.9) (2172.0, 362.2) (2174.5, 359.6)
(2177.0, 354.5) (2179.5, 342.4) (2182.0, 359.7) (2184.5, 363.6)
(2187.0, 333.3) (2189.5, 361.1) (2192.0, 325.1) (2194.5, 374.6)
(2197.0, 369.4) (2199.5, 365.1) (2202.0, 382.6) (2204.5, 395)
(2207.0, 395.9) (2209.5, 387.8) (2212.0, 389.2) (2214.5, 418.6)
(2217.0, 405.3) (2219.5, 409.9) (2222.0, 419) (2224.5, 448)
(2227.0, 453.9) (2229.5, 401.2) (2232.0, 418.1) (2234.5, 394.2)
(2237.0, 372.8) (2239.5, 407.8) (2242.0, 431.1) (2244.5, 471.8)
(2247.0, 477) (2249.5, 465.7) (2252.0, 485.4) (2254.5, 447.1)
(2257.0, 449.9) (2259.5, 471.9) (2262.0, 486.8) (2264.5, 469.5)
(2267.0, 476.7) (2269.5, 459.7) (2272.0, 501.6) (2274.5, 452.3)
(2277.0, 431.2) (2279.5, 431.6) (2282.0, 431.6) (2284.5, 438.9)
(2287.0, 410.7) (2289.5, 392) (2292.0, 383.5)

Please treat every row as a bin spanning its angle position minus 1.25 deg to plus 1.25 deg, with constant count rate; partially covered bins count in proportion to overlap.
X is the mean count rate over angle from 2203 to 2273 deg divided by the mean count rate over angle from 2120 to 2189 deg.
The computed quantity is 1.2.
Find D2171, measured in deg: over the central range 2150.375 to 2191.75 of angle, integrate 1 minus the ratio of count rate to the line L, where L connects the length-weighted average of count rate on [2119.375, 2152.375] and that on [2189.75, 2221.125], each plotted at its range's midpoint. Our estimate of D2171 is 2.0 deg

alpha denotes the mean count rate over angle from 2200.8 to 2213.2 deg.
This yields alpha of 390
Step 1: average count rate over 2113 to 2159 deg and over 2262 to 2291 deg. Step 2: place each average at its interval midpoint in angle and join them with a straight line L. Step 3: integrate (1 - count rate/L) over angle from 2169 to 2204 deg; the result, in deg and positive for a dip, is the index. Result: 3.7 deg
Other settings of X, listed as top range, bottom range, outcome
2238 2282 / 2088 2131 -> 1.33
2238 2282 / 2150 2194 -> 1.27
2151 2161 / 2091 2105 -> 1.16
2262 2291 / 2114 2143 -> 1.19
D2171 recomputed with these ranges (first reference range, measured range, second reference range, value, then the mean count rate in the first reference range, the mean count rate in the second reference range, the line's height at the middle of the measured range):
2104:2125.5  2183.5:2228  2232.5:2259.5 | 3.45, 375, 441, 421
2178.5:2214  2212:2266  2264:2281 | -2.26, 369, 460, 420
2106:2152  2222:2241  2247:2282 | 1.21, 379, 463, 443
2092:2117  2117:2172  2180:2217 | -1.81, 355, 373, 363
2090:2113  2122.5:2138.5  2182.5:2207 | -1.31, 340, 365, 348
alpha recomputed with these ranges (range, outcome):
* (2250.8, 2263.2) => 468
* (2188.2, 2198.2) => 357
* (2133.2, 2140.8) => 388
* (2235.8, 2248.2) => 432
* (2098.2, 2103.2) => 373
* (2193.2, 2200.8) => 369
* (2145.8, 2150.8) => 384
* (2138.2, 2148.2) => 382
